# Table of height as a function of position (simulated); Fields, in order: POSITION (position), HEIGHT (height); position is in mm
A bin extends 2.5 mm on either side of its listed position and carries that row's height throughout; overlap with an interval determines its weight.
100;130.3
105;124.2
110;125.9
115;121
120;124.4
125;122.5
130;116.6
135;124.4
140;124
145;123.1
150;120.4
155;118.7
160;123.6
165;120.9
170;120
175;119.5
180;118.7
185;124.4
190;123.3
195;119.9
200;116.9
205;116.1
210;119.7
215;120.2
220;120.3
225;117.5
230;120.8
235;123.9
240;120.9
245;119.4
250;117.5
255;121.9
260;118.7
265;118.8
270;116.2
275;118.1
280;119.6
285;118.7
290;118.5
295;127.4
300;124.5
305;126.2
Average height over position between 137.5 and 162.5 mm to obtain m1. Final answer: 122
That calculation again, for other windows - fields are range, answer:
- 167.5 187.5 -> 121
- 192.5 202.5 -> 118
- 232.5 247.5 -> 121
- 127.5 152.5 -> 122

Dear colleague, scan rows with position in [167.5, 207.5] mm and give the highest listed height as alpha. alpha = 124.4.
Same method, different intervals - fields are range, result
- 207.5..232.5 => 120.8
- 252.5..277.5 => 121.9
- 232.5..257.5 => 123.9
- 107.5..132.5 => 125.9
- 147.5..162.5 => 123.6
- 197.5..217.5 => 120.2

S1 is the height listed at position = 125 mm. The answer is 122.5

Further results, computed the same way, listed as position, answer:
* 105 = 124.2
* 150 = 120.4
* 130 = 116.6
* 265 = 118.8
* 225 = 117.5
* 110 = 125.9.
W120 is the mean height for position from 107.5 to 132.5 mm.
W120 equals 122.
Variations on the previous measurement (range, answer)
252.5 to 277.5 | 119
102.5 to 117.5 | 124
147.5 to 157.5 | 120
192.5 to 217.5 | 119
